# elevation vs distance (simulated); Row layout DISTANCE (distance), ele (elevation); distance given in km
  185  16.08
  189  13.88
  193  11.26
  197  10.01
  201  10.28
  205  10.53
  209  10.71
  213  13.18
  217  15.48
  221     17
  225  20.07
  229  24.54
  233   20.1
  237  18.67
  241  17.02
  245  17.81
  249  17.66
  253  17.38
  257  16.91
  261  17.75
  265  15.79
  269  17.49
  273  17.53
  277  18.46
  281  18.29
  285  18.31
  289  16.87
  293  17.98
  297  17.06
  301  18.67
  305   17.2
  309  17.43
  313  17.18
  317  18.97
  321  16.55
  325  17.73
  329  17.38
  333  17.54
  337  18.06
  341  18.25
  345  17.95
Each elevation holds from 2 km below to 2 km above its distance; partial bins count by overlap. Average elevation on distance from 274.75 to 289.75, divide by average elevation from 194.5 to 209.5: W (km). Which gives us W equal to 1.7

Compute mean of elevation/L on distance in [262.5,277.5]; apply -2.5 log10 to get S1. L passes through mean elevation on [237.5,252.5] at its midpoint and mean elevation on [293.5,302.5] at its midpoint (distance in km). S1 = 0.03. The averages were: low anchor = 17.6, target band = 17.2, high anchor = 17.8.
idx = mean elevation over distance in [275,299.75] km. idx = 17.9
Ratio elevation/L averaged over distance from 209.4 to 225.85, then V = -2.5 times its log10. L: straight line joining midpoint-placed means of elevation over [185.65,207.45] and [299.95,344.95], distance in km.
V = -0.236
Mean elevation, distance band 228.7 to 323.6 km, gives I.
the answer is 17.9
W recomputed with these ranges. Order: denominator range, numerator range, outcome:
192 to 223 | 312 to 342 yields 1.43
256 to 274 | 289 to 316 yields 1.03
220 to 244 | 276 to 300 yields 0.91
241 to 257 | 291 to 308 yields 1.01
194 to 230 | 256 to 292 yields 1.23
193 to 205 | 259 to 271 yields 1.64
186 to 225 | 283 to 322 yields 1.36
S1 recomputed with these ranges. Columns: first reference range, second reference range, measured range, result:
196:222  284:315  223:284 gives -0.23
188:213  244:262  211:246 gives -0.25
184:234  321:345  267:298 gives -0.08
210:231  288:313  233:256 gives -0.01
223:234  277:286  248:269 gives 0.16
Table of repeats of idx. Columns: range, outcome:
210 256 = 17.9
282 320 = 17.7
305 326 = 17.5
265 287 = 17.8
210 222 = 14.7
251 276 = 17.2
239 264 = 17.4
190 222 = 12.2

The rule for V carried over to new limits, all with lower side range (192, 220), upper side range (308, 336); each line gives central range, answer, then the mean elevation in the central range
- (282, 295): -0.12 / 17.8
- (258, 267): -0.15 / 16.8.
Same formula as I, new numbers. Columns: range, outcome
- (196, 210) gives 10.4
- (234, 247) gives 18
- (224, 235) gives 21.7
